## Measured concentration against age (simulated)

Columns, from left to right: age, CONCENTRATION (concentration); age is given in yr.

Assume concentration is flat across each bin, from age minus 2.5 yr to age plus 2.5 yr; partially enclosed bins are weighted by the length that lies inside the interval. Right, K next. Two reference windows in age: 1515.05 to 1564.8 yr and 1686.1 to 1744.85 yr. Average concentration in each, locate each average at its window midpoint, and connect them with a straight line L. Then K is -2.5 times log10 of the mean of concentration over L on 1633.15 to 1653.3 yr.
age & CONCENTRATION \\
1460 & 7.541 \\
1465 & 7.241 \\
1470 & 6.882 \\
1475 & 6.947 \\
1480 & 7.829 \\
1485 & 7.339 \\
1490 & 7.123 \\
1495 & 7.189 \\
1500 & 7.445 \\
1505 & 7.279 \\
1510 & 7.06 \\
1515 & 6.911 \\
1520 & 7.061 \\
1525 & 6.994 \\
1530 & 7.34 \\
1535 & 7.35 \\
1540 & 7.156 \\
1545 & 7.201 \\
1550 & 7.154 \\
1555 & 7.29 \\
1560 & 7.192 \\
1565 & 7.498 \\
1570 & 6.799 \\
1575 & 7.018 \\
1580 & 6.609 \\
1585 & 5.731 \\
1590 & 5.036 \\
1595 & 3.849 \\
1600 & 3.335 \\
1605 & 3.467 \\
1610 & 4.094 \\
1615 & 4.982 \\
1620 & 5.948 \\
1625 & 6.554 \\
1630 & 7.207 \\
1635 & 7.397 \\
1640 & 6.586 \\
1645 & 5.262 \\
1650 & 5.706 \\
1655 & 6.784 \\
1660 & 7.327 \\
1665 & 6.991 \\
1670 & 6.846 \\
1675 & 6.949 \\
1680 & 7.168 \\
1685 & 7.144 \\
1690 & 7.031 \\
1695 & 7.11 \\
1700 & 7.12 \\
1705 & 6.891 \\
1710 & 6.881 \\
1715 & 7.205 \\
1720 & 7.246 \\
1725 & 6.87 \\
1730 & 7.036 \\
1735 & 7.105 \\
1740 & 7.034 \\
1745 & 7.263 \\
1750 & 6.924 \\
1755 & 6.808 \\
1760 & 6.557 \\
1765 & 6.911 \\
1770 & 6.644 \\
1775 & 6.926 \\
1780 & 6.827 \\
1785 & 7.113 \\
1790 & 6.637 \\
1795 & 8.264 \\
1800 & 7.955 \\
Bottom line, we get 0.15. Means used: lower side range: 7.19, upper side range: 7.06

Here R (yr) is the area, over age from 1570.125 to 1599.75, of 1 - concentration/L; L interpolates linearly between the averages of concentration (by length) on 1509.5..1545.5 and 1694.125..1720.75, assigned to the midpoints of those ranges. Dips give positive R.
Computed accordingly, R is 6.4 yr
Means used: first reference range 7.13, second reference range 7.06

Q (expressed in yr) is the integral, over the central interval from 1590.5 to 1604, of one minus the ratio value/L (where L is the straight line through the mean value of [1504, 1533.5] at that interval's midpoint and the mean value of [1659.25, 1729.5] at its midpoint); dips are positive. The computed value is 6.3 yr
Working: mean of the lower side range 7.11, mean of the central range 3.79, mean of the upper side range 7.05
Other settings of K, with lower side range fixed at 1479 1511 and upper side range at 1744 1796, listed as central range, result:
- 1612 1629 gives 0.21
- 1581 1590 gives 0.26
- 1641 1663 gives 0.13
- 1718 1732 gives -0.01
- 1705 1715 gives 0.01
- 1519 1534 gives 0.02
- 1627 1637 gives -0.02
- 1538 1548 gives 0.01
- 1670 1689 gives 0.00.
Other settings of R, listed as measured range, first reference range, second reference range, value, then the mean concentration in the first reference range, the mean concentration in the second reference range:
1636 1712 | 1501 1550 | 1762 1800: 3.5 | 7.16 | 7.1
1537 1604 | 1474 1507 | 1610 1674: 5.9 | 7.32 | 6.38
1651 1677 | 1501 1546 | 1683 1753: 0.7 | 7.16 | 7.06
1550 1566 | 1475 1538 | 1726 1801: -0.2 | 7.23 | 7.05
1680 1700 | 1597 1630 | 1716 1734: -2.3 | 4.9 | 7.07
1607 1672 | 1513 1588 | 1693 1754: 7.1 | 7.01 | 7.05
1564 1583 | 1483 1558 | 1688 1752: 0.7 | 7.19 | 7.06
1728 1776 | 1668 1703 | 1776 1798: 1.6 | 7.05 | 7.21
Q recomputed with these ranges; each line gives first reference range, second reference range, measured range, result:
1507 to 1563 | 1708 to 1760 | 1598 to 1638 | 9.5 yr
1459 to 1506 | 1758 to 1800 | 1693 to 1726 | 0.2 yr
